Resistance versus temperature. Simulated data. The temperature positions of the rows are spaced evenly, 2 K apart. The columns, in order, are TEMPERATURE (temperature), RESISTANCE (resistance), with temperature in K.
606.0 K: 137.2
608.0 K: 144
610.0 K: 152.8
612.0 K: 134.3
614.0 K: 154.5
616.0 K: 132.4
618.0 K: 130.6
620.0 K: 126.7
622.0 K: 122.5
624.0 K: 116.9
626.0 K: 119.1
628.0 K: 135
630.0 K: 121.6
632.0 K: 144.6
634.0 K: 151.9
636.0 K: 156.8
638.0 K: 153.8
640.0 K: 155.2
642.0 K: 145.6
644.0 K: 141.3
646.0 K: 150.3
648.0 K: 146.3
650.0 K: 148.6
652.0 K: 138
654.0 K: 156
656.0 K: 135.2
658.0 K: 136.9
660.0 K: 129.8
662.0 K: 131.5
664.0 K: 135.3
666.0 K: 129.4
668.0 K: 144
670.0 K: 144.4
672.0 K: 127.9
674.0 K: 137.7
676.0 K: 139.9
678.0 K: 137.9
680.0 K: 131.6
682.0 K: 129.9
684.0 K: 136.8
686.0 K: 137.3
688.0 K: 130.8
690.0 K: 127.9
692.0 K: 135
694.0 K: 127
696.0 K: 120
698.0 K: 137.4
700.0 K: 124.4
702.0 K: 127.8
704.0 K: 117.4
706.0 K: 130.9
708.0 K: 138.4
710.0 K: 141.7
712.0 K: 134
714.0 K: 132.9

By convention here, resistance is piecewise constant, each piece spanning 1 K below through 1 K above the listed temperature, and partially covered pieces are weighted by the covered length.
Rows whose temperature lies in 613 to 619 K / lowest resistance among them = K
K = 130.6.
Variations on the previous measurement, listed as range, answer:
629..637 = 121.6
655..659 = 135.2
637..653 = 138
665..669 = 129.4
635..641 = 153.8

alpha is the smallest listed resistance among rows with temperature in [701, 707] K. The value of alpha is 117.4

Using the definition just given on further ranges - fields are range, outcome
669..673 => 127.9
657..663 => 129.8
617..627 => 116.9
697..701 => 124.4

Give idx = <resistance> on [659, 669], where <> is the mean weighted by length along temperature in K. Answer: 134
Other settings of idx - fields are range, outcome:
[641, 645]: 143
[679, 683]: 131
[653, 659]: 143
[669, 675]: 137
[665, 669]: 137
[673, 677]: 139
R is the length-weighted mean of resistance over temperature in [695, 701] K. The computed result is 127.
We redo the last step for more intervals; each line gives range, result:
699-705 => 123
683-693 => 134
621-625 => 120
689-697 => 127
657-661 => 133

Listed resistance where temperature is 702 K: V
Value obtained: 127.8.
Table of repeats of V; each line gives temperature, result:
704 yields 117.4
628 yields 135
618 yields 130.6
